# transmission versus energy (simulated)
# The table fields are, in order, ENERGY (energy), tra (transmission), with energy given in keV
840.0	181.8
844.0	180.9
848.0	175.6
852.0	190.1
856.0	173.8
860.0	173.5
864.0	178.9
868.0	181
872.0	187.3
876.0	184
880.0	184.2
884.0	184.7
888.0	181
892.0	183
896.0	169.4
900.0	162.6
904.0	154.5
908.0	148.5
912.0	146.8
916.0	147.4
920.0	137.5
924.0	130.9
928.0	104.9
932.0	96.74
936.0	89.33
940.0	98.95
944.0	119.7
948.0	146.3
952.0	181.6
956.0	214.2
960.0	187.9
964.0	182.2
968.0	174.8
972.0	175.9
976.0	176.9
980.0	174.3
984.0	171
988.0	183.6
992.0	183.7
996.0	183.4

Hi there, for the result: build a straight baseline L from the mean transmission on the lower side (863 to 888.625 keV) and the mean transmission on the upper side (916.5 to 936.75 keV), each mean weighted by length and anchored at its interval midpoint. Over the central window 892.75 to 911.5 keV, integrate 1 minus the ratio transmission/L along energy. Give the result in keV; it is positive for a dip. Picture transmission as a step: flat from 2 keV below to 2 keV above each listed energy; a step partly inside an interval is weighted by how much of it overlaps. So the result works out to -1.4 keV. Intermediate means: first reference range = 183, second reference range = 116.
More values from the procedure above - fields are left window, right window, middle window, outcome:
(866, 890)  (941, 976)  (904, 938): 9.6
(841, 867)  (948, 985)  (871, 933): 7.8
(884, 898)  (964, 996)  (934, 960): 4.8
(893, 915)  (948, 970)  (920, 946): 9.4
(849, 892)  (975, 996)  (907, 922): 3.0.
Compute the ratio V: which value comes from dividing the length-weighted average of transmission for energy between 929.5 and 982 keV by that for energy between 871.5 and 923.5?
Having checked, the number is 0.94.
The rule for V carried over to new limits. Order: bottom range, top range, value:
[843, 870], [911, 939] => 0.67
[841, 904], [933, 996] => 0.92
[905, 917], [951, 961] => 1.33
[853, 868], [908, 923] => 0.81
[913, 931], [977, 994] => 1.38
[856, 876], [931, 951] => 0.64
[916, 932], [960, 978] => 1.44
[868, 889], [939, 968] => 0.89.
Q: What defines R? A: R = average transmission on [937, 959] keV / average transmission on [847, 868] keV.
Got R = 0.8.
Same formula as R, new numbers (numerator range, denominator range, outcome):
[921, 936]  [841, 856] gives 0.61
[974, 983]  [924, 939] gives 1.72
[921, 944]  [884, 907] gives 0.63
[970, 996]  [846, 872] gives 0.99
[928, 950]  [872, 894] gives 0.60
